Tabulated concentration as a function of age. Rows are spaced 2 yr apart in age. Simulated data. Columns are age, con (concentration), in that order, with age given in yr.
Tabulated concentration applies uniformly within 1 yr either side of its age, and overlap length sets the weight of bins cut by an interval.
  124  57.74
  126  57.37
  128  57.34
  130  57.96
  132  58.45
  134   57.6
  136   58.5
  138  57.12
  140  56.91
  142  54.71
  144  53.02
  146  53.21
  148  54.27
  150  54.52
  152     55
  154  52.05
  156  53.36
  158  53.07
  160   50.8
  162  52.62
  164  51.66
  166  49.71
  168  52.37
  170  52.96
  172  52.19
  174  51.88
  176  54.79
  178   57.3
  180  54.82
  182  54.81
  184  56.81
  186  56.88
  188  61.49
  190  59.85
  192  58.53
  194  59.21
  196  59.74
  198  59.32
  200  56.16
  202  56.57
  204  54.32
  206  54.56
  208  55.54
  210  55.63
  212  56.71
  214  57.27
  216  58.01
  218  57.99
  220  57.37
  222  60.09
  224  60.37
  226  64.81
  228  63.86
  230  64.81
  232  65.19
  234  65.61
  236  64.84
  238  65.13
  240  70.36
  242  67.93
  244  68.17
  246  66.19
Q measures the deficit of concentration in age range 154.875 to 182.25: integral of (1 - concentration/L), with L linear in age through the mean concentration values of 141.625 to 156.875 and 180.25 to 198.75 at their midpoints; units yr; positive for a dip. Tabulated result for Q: 1.46 yr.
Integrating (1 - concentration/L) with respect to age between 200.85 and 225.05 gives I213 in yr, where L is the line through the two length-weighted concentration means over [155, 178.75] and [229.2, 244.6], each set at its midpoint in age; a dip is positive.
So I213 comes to 1.9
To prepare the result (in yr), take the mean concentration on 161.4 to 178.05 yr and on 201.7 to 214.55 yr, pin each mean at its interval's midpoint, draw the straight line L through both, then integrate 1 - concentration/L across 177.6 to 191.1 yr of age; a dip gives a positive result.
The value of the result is -0.9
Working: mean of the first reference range 52.6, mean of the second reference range 55.7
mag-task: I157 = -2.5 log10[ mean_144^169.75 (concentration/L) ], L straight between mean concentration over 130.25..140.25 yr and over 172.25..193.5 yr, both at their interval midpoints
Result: 0.089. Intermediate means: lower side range 57.8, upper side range 56.6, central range 52.7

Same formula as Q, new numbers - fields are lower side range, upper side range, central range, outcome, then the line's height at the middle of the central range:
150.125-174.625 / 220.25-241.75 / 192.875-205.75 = 0.3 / 58.8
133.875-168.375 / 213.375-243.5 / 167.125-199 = 0.7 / 57.7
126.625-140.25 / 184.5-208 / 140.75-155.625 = 1.0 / 57.7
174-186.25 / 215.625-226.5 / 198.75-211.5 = 0.5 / 58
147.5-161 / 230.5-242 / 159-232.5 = 3.6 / 59.9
